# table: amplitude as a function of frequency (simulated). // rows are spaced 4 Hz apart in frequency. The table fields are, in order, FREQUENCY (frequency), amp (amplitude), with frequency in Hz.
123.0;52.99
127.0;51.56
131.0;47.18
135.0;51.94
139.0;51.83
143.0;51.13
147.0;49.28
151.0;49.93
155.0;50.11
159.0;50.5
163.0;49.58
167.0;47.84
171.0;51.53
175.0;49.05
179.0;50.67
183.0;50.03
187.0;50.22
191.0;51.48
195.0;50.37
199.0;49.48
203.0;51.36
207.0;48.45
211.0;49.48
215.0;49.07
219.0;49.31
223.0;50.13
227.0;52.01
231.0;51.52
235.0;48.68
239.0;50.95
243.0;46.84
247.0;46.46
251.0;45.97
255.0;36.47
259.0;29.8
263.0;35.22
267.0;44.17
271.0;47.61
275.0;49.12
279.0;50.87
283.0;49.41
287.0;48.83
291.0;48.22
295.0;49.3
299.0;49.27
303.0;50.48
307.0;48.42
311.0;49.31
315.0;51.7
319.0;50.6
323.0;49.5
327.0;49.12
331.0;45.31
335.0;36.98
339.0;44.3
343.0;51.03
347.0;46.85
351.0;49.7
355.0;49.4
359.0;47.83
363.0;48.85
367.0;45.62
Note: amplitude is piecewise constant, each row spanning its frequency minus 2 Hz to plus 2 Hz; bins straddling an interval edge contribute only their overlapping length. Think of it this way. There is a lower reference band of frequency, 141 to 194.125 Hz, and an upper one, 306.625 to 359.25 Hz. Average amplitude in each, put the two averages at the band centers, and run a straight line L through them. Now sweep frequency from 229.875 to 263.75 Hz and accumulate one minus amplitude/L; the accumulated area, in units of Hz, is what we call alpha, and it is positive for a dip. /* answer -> 3.73 Hz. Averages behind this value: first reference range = 50.1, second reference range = 47.8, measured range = 43.6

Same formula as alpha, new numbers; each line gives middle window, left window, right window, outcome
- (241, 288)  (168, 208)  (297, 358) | 4.7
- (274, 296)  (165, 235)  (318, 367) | -0.4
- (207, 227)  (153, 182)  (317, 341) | -0.4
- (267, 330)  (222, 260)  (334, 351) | -4.4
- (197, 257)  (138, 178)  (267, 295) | 1.1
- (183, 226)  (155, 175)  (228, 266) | -2.8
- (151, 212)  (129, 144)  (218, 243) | 0.4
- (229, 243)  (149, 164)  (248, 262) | -3.4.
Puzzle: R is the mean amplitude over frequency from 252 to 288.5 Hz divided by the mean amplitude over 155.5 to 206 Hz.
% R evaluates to 0.9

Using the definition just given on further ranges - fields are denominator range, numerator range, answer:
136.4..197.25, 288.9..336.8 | 0.96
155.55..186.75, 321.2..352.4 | 0.93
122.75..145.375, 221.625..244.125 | 0.98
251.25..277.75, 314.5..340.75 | 1.13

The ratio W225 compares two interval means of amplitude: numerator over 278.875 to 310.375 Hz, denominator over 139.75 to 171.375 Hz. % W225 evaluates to 1.0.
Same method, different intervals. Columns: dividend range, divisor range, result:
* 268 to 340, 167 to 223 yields 0.97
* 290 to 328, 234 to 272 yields 1.16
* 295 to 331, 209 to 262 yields 1.07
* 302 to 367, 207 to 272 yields 1.04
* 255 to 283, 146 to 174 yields 0.86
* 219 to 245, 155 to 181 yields 1.00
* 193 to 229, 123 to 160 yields 0.99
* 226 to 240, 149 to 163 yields 1.01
